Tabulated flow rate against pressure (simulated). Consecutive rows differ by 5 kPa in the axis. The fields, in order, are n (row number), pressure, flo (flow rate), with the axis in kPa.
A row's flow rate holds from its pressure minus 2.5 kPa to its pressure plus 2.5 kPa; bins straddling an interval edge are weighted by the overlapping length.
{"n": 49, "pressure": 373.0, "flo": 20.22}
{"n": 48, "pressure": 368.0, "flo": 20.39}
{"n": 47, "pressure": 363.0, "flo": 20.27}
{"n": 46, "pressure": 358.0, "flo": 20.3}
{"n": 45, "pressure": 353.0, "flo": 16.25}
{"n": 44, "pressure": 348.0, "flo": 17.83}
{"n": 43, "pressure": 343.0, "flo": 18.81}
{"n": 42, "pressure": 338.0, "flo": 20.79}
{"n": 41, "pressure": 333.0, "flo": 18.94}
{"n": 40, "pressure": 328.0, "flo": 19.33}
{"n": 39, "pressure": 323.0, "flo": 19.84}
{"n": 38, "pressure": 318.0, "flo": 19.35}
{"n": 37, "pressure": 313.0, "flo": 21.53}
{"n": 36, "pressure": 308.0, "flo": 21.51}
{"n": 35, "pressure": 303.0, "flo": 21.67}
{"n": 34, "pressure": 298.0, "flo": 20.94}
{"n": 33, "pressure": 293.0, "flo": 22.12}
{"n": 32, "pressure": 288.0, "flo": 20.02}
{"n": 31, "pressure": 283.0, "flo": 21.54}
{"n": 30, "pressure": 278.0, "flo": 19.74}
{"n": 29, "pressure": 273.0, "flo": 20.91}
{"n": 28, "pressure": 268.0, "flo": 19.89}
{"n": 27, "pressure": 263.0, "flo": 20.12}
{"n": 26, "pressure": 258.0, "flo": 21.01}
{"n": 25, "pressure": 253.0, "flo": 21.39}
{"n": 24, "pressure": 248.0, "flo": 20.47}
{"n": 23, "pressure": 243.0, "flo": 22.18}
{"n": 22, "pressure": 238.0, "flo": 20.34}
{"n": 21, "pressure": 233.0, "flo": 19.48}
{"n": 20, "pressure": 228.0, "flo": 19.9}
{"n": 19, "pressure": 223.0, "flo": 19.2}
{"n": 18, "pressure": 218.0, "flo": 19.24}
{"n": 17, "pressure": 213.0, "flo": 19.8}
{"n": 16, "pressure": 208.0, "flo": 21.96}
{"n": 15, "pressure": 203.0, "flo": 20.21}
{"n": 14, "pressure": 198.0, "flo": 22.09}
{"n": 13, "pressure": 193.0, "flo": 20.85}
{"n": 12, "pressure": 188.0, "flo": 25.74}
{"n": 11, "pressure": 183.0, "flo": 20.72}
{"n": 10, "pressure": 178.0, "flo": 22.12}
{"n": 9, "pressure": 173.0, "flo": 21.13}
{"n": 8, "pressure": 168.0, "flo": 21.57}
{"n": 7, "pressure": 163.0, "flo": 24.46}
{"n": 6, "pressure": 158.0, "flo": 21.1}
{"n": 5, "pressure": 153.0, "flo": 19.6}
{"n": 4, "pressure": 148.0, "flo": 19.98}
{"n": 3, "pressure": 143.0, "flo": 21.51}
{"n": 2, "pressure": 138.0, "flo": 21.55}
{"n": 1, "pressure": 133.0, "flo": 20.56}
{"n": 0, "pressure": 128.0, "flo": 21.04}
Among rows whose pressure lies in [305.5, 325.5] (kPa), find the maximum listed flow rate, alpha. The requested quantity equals 21.53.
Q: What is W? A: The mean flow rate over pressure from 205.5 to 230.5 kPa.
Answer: 20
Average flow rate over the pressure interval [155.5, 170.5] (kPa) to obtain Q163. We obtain 22.4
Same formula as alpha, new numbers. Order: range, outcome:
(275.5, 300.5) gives 22.12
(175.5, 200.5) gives 25.74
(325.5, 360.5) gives 20.79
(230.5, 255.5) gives 22.18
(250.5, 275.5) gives 21.39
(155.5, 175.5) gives 24.46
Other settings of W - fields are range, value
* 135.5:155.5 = 20.7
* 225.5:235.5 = 19.7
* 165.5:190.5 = 22.3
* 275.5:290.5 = 20.4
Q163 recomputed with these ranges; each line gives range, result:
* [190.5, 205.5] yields 21.1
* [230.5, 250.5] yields 20.6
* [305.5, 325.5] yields 20.6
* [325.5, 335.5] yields 19.1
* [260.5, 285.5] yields 20.4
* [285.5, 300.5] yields 21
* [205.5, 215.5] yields 20.9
